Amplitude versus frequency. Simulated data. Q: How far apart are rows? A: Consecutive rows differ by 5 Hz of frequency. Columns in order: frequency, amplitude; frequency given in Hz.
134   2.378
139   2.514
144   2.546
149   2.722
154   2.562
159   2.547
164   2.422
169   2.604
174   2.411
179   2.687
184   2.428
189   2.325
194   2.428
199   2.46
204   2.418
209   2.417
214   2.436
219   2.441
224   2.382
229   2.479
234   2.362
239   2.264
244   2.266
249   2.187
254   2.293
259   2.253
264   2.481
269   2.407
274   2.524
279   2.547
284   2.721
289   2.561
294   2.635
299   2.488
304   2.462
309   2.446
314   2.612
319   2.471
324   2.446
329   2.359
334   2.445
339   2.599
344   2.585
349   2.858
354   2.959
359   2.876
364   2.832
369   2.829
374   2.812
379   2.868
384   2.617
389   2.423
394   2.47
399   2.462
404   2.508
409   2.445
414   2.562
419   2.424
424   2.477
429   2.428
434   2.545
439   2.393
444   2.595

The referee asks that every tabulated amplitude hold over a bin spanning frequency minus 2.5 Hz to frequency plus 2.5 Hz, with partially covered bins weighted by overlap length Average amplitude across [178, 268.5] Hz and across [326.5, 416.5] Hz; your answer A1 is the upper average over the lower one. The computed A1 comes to 1.1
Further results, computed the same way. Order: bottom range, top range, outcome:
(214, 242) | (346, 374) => 1.20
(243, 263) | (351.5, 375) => 1.26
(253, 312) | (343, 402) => 1.09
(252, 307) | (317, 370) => 1.07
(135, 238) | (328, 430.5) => 1.06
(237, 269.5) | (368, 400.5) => 1.15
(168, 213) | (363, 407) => 1.07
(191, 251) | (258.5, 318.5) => 1.06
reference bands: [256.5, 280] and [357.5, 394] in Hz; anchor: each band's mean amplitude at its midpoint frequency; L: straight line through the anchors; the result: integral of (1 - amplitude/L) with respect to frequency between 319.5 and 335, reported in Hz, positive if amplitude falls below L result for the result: 1.0 Hz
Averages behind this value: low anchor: 2.44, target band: 2.42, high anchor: 2.73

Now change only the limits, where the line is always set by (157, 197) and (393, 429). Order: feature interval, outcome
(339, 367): -3.68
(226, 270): 2.63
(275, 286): -0.61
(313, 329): 0.00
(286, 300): -0.55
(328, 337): 0.21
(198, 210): 0.24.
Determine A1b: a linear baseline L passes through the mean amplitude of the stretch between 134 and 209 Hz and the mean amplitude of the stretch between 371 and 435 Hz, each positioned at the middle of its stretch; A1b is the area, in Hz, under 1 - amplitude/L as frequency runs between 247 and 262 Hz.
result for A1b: 1.6 Hz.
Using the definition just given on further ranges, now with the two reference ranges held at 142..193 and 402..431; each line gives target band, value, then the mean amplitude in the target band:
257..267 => 0.5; 2.37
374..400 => -1.2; 2.6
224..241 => 0.9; 2.37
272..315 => -1.0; 2.55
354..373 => -2.9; 2.86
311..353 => -1.2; 2.56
